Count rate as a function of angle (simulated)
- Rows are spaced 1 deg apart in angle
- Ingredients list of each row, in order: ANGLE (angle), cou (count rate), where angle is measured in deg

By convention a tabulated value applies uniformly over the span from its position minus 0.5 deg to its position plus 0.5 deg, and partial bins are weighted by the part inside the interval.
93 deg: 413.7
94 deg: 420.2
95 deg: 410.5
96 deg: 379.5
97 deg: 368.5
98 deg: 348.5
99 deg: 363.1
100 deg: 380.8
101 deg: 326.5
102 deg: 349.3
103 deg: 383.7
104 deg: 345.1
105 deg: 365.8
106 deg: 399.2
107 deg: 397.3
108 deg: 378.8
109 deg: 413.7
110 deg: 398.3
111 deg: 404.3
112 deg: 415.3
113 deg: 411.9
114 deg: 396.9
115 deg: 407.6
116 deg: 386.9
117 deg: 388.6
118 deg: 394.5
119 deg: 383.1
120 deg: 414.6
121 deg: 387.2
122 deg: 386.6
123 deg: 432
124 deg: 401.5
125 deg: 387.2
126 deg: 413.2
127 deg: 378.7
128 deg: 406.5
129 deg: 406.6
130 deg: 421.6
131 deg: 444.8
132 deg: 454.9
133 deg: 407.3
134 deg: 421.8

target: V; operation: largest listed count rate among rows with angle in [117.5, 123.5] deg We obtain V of 432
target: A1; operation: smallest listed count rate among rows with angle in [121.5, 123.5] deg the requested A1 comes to 386.6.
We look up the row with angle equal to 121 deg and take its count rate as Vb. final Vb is 387.2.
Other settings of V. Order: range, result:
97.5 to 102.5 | 380.8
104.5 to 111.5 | 413.7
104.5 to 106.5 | 399.2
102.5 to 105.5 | 383.7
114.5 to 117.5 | 407.6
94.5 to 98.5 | 410.5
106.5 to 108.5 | 397.3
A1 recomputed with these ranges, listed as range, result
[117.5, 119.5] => 383.1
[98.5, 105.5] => 326.5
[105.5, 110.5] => 378.8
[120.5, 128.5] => 378.7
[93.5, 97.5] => 368.5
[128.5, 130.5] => 406.6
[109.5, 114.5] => 396.9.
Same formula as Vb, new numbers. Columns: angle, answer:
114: 396.9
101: 326.5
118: 394.5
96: 379.5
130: 421.6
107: 397.3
